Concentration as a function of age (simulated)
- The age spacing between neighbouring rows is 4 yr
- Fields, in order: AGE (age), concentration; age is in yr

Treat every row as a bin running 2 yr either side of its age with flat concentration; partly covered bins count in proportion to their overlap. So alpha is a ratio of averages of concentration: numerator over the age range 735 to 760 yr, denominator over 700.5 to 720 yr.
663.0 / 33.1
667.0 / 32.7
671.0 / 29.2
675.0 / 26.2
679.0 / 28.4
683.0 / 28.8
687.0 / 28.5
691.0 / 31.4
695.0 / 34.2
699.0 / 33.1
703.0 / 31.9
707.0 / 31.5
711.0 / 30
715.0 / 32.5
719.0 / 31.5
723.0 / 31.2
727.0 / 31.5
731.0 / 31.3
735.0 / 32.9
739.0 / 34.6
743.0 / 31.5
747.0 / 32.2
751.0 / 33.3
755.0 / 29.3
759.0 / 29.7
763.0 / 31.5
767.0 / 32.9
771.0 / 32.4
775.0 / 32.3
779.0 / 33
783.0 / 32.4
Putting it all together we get 1.0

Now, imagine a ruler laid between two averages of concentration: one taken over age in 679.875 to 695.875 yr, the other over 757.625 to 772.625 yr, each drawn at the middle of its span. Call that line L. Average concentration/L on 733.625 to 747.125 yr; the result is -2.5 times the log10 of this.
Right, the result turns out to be -0.06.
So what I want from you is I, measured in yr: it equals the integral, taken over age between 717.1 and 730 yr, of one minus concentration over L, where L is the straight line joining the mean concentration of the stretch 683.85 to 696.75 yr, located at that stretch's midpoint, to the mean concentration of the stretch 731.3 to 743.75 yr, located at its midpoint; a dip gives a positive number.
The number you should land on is 0.4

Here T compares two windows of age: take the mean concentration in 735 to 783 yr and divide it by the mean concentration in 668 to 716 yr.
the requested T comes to 1.1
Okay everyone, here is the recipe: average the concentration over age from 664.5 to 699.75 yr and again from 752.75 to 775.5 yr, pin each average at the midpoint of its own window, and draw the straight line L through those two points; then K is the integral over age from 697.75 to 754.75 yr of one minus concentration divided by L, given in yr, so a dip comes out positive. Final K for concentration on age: -2.2 yr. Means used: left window 30.2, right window 31.3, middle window 32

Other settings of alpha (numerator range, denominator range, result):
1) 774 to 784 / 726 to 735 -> 1.03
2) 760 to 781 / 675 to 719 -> 1.05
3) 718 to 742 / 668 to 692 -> 1.12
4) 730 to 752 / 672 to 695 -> 1.12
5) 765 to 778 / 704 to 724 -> 1.04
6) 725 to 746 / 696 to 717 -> 1.01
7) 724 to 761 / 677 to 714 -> 1.03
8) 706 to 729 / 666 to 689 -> 1.09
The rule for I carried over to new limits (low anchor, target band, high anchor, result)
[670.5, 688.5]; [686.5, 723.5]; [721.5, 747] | -2.1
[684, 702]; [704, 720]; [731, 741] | 0.5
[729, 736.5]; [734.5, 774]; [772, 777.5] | 0.3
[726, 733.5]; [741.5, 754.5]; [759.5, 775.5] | -0.1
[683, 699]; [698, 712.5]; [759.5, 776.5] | -0.1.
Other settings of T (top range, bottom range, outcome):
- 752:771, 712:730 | 0.99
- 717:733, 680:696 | 1.03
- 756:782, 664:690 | 1.09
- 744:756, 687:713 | 1.00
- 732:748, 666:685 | 1.13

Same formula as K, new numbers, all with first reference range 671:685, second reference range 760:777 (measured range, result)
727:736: -0.4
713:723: -0.7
